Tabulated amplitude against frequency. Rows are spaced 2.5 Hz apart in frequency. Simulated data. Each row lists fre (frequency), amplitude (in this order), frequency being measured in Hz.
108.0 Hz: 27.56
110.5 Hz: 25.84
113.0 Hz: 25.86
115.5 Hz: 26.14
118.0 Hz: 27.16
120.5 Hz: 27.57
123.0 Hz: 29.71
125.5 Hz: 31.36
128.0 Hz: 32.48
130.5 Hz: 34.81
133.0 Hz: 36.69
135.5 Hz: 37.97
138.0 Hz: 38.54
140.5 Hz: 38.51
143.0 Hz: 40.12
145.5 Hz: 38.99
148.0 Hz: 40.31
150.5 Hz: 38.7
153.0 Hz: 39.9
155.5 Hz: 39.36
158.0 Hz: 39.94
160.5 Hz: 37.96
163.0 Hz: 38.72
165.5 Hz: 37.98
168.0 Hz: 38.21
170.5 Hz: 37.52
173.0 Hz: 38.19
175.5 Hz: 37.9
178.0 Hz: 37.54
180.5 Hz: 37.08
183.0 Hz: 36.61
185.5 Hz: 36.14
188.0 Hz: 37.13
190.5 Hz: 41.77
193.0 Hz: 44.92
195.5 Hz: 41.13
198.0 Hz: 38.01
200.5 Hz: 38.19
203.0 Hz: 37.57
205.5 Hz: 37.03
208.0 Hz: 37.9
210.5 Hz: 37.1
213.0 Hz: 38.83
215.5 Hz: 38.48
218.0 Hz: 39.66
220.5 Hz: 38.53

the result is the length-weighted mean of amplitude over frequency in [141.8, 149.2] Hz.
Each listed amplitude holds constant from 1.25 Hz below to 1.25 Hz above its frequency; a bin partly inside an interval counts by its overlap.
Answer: 39.8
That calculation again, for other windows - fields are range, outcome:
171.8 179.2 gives 37.9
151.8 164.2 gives 39.2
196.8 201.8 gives 38.1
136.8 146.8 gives 39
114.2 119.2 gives 26.6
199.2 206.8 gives 37.6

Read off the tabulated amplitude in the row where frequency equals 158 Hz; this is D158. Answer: 39.94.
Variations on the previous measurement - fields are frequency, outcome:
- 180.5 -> 37.08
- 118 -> 27.16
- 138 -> 38.54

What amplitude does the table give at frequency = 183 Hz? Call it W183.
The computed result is 36.61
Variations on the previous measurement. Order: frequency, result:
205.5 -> 37.03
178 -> 37.54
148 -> 40.31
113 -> 25.86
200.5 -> 38.19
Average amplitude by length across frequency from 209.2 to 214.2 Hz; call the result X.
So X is 38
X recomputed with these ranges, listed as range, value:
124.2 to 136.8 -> 34.7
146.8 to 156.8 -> 39.6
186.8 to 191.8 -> 39.5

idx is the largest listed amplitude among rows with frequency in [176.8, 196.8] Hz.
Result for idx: 44.92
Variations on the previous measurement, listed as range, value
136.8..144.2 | 40.12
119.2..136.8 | 37.97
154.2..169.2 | 39.94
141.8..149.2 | 40.31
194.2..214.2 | 41.13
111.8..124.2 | 29.71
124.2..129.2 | 32.48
